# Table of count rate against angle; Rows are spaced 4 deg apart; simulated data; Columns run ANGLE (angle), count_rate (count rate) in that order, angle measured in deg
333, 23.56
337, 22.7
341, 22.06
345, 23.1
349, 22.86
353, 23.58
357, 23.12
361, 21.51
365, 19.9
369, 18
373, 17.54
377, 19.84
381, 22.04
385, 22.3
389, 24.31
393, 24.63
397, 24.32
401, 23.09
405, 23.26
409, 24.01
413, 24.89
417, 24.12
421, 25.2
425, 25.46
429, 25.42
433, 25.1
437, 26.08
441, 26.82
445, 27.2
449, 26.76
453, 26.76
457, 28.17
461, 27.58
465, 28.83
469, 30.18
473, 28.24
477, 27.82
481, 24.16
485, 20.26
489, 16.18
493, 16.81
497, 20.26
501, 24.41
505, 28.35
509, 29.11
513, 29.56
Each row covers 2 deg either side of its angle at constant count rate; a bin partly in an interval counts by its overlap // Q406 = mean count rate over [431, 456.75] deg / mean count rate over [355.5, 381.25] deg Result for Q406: 1.3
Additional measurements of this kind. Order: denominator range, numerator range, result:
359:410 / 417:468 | 1.22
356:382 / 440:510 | 1.26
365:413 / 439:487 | 1.21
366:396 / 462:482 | 1.32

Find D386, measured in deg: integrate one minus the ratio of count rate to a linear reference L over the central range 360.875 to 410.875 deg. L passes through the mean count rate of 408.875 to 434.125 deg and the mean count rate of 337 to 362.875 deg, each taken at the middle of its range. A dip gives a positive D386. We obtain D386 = 4.08 deg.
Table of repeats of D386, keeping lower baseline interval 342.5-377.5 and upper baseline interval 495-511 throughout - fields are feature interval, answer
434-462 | -3.7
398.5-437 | -2.8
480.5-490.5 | 2.1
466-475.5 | -1.8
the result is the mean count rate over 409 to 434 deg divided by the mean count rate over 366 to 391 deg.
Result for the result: 1.2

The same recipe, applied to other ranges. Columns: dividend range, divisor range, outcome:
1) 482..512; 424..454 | 0.86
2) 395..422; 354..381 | 1.19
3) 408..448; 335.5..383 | 1.19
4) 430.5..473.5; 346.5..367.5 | 1.24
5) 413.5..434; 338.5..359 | 1.09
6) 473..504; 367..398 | 1.03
